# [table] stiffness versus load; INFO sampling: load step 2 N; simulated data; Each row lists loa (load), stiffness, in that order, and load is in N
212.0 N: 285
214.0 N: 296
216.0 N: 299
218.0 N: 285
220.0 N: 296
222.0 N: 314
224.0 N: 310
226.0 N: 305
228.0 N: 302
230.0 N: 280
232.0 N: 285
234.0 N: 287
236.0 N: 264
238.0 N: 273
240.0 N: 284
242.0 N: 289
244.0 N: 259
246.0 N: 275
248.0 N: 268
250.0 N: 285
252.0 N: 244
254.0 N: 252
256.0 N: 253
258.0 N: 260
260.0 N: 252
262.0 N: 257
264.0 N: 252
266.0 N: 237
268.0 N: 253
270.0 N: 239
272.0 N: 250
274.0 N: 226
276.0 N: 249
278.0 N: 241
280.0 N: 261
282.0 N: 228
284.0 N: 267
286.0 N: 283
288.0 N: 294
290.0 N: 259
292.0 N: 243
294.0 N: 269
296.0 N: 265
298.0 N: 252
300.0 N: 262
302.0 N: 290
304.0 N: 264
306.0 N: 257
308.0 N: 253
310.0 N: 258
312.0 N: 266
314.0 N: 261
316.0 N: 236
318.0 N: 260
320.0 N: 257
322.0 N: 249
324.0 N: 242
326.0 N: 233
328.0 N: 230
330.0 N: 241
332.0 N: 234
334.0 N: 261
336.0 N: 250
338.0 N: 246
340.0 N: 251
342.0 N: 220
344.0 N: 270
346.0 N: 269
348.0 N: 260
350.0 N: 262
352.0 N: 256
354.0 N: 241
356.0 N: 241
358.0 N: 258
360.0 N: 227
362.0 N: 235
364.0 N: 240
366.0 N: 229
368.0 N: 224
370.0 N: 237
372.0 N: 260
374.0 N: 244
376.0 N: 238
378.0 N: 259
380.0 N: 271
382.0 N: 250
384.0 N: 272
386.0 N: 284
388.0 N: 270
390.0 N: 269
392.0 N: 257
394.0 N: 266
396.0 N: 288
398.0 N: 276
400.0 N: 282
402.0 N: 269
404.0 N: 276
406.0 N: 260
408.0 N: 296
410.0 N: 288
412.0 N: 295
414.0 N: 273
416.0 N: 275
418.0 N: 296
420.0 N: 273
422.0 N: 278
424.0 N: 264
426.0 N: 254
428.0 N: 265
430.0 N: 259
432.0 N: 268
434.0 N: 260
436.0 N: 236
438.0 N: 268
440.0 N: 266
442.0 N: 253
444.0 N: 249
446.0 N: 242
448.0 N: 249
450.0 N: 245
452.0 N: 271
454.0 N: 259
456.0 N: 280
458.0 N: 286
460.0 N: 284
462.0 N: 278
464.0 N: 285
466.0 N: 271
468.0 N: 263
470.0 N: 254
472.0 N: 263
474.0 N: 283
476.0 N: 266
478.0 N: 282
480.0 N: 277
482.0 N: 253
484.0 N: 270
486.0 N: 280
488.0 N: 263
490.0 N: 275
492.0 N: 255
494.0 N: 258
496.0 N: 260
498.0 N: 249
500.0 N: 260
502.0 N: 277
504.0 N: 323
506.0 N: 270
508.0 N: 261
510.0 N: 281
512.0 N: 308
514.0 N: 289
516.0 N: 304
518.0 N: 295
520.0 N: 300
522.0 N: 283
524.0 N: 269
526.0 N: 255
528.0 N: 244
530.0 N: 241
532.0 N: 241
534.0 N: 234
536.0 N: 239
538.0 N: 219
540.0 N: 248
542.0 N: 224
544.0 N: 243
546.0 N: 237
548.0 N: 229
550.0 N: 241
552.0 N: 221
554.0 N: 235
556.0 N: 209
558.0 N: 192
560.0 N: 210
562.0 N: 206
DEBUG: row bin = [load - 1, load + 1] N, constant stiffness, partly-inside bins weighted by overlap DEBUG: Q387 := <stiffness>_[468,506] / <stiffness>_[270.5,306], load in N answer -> 1.04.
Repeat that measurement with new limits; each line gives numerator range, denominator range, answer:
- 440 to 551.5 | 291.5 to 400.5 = 1.04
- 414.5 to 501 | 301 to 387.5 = 1.06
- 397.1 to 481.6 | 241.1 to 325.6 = 1.05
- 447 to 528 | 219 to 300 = 1.02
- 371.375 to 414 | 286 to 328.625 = 1.05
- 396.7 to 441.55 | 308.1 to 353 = 1.08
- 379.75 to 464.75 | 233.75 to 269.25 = 1.02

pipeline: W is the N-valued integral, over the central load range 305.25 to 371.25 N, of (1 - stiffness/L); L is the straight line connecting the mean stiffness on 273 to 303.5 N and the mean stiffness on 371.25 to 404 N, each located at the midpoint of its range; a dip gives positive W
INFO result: 3.9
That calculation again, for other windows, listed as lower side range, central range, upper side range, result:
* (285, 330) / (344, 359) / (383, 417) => 0.6 N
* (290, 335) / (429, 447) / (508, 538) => 0.5 N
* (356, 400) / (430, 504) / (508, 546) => -1.9 N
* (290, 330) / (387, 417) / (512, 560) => -2.9 N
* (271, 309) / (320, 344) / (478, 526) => 1.7 N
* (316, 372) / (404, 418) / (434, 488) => -1.4 N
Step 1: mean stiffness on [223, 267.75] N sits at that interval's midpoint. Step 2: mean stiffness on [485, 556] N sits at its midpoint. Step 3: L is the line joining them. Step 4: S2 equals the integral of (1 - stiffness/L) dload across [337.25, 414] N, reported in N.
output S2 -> 1.9 N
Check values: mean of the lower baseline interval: 271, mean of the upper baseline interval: 260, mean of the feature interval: 259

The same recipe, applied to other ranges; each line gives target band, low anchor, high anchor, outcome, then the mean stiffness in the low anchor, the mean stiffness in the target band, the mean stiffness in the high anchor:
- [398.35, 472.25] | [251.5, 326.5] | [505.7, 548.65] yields -3.07 N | 255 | 269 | 260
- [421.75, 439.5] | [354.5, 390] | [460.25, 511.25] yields -0.02 N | 250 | 261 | 271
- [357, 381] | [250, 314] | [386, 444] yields 2.01 N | 257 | 244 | 271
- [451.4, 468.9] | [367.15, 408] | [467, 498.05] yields -0.65 N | 264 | 275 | 266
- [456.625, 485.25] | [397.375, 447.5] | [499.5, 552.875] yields -0.84 N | 269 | 273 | 261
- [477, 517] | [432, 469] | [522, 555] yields -3.77 N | 264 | 275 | 240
